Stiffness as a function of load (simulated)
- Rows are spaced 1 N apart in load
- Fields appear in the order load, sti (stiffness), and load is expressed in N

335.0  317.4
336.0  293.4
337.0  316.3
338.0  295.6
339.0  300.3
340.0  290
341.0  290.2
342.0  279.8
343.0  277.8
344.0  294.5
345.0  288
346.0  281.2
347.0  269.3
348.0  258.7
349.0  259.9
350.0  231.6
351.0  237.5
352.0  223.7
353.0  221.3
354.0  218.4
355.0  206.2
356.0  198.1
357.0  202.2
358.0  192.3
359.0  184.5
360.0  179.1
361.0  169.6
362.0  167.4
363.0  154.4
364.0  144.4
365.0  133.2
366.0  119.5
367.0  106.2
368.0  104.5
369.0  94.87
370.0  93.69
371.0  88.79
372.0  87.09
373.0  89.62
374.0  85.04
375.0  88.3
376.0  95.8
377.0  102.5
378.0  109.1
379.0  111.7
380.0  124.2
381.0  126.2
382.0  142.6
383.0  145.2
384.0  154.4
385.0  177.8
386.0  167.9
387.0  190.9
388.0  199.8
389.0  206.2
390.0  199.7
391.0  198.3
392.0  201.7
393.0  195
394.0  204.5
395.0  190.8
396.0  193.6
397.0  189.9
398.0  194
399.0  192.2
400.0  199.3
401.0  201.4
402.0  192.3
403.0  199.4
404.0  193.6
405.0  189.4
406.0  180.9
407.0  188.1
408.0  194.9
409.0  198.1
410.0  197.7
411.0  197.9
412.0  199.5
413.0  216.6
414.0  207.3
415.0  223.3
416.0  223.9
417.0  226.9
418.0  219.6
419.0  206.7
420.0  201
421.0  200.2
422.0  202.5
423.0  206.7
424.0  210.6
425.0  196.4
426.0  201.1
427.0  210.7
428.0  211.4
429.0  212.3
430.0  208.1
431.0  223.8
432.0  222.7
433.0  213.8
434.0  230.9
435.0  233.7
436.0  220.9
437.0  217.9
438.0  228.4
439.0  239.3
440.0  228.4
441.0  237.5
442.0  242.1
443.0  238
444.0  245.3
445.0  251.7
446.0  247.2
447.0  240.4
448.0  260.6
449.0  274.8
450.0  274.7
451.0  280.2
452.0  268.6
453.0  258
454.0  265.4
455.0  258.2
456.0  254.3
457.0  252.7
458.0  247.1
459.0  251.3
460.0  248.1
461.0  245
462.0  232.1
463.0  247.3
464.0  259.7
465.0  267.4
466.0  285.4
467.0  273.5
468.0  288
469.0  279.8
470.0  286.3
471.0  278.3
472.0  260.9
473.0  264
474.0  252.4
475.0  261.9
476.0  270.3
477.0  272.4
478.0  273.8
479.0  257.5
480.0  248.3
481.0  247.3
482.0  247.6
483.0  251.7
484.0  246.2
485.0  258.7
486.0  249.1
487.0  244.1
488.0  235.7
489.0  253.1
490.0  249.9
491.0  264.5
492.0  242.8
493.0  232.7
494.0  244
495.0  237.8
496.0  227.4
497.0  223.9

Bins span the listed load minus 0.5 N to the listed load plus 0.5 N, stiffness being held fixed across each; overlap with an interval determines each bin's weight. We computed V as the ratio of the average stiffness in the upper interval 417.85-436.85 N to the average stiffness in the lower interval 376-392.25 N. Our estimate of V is 1.3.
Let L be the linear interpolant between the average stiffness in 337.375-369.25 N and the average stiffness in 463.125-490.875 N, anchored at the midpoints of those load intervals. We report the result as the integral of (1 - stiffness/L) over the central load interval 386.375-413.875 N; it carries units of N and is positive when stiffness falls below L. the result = 4.3 N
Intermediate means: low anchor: 216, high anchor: 261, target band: 197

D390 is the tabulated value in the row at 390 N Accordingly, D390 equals 199.7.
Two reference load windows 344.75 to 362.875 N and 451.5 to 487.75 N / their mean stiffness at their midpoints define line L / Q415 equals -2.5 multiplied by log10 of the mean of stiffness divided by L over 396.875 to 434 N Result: 0.18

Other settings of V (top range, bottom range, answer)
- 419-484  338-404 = 1.33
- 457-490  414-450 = 1.15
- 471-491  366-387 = 2.19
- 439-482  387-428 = 1.28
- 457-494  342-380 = 1.49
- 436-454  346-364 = 1.18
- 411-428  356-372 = 1.47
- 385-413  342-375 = 1.06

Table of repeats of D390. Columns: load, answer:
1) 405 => 189.4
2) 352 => 223.7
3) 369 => 94.87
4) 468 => 288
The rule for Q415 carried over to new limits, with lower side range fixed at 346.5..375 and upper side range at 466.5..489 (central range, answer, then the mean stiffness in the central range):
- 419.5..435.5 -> 0.05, 212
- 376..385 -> 0.39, 128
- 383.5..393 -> 0.00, 189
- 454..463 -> -0.02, 249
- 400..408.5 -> 0.05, 193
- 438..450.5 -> -0.06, 248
